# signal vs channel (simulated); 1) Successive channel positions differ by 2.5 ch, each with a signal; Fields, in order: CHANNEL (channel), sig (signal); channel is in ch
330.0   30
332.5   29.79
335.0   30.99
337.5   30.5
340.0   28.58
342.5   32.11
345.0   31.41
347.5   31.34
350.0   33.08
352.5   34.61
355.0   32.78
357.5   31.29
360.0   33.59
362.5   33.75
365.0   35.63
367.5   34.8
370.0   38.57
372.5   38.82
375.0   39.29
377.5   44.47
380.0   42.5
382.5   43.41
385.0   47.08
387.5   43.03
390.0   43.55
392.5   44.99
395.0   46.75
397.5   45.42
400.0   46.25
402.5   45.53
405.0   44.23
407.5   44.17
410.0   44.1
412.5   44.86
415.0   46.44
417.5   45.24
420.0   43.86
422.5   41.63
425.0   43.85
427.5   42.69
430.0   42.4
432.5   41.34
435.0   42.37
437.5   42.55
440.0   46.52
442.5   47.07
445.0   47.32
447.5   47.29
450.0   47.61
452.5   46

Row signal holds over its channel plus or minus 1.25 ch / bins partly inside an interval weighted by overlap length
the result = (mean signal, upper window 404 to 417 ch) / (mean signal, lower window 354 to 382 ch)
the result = 1.21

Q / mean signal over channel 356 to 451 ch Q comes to 42.7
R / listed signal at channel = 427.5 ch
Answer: 42.69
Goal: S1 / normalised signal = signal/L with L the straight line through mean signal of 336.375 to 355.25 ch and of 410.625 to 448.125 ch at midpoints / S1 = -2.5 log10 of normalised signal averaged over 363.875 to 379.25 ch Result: -0.09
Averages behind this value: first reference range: 31.8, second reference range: 44.3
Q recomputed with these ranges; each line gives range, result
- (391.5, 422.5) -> 45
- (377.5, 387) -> 44.2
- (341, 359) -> 32.3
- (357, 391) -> 39.4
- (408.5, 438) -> 43.5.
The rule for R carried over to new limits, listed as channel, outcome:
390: 43.55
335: 30.99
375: 39.29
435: 42.37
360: 33.59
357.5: 31.29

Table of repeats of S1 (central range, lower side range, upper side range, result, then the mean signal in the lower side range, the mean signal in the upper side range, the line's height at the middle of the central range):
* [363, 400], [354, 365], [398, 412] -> -0.08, 33.2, 44.9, 38.8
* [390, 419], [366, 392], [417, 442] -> -0.07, 41.6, 43.3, 42.5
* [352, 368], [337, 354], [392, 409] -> 0.05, 31.7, 45.3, 35.3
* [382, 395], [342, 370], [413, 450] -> -0.17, 33.4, 44.4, 38.2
